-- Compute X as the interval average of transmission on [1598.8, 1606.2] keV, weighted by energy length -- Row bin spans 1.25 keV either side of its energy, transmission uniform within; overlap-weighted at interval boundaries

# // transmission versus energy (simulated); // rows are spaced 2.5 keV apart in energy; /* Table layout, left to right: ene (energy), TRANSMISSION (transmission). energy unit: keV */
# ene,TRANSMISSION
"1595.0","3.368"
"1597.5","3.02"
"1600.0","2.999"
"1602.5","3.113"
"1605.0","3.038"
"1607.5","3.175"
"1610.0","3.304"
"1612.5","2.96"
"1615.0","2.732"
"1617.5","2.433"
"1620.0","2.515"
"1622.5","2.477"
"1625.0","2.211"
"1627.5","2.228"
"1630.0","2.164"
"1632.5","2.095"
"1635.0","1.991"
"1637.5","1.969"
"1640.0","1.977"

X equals 3.05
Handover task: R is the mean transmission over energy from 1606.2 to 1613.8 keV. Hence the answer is 3.14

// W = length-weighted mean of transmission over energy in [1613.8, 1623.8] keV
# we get 2.54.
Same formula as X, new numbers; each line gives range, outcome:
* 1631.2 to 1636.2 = 2.04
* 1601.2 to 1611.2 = 3.16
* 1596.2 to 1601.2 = 3.01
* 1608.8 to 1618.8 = 2.85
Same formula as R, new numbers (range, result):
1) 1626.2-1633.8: 2.16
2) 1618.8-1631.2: 2.32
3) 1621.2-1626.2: 2.35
